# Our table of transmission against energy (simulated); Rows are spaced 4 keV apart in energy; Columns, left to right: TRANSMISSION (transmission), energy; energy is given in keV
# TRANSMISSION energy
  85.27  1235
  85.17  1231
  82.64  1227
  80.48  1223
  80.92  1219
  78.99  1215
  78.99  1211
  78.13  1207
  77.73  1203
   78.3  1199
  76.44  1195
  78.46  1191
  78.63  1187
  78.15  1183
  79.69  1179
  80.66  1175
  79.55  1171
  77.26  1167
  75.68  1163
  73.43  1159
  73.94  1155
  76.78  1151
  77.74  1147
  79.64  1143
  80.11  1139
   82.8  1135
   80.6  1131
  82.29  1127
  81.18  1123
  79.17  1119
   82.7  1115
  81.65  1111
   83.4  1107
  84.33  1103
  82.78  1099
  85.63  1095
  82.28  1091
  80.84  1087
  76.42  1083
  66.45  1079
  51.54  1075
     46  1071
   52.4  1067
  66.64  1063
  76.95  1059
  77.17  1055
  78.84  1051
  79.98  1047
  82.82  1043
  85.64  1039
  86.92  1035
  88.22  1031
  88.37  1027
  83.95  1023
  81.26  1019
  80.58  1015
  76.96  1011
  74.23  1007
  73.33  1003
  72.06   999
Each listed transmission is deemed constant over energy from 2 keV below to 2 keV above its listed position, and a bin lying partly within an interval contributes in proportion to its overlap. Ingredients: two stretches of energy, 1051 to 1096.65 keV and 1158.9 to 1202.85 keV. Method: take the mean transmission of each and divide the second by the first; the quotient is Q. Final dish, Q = 1.12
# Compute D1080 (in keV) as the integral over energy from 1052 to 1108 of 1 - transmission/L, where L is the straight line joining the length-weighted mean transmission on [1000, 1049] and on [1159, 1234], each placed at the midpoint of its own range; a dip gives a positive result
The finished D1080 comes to 5.9 keV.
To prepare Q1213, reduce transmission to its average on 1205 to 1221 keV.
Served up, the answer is 79.3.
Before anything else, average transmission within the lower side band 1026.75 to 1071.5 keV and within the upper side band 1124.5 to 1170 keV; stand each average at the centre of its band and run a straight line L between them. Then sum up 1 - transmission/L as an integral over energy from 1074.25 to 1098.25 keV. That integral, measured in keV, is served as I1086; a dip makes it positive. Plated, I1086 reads 0.5 keV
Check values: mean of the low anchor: 76.3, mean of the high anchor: 78.3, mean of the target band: 75.5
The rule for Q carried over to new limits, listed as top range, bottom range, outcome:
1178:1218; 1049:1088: 1.17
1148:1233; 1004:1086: 1.05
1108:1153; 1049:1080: 1.25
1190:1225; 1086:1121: 0.95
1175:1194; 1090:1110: 0.94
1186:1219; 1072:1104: 1.04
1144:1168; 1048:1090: 1.12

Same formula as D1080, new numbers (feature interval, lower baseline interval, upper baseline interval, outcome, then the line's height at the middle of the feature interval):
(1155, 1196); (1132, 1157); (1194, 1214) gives 0.3 keV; 78.3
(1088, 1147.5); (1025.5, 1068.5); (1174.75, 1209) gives -2.5 keV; 78.5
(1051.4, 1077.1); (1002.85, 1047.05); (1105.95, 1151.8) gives 5.9 keV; 81.7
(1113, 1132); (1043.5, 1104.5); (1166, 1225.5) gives -1.5 keV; 75.2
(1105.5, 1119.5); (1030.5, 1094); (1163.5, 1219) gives -1.2 keV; 75.5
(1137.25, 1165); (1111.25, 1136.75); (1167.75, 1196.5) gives 1.2 keV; 80.2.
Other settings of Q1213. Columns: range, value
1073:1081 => 59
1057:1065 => 71.8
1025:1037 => 87.8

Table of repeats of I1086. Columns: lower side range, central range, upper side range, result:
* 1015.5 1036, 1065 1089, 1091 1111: 6.2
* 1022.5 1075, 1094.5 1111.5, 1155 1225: -1.6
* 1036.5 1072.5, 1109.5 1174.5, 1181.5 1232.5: -2.3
